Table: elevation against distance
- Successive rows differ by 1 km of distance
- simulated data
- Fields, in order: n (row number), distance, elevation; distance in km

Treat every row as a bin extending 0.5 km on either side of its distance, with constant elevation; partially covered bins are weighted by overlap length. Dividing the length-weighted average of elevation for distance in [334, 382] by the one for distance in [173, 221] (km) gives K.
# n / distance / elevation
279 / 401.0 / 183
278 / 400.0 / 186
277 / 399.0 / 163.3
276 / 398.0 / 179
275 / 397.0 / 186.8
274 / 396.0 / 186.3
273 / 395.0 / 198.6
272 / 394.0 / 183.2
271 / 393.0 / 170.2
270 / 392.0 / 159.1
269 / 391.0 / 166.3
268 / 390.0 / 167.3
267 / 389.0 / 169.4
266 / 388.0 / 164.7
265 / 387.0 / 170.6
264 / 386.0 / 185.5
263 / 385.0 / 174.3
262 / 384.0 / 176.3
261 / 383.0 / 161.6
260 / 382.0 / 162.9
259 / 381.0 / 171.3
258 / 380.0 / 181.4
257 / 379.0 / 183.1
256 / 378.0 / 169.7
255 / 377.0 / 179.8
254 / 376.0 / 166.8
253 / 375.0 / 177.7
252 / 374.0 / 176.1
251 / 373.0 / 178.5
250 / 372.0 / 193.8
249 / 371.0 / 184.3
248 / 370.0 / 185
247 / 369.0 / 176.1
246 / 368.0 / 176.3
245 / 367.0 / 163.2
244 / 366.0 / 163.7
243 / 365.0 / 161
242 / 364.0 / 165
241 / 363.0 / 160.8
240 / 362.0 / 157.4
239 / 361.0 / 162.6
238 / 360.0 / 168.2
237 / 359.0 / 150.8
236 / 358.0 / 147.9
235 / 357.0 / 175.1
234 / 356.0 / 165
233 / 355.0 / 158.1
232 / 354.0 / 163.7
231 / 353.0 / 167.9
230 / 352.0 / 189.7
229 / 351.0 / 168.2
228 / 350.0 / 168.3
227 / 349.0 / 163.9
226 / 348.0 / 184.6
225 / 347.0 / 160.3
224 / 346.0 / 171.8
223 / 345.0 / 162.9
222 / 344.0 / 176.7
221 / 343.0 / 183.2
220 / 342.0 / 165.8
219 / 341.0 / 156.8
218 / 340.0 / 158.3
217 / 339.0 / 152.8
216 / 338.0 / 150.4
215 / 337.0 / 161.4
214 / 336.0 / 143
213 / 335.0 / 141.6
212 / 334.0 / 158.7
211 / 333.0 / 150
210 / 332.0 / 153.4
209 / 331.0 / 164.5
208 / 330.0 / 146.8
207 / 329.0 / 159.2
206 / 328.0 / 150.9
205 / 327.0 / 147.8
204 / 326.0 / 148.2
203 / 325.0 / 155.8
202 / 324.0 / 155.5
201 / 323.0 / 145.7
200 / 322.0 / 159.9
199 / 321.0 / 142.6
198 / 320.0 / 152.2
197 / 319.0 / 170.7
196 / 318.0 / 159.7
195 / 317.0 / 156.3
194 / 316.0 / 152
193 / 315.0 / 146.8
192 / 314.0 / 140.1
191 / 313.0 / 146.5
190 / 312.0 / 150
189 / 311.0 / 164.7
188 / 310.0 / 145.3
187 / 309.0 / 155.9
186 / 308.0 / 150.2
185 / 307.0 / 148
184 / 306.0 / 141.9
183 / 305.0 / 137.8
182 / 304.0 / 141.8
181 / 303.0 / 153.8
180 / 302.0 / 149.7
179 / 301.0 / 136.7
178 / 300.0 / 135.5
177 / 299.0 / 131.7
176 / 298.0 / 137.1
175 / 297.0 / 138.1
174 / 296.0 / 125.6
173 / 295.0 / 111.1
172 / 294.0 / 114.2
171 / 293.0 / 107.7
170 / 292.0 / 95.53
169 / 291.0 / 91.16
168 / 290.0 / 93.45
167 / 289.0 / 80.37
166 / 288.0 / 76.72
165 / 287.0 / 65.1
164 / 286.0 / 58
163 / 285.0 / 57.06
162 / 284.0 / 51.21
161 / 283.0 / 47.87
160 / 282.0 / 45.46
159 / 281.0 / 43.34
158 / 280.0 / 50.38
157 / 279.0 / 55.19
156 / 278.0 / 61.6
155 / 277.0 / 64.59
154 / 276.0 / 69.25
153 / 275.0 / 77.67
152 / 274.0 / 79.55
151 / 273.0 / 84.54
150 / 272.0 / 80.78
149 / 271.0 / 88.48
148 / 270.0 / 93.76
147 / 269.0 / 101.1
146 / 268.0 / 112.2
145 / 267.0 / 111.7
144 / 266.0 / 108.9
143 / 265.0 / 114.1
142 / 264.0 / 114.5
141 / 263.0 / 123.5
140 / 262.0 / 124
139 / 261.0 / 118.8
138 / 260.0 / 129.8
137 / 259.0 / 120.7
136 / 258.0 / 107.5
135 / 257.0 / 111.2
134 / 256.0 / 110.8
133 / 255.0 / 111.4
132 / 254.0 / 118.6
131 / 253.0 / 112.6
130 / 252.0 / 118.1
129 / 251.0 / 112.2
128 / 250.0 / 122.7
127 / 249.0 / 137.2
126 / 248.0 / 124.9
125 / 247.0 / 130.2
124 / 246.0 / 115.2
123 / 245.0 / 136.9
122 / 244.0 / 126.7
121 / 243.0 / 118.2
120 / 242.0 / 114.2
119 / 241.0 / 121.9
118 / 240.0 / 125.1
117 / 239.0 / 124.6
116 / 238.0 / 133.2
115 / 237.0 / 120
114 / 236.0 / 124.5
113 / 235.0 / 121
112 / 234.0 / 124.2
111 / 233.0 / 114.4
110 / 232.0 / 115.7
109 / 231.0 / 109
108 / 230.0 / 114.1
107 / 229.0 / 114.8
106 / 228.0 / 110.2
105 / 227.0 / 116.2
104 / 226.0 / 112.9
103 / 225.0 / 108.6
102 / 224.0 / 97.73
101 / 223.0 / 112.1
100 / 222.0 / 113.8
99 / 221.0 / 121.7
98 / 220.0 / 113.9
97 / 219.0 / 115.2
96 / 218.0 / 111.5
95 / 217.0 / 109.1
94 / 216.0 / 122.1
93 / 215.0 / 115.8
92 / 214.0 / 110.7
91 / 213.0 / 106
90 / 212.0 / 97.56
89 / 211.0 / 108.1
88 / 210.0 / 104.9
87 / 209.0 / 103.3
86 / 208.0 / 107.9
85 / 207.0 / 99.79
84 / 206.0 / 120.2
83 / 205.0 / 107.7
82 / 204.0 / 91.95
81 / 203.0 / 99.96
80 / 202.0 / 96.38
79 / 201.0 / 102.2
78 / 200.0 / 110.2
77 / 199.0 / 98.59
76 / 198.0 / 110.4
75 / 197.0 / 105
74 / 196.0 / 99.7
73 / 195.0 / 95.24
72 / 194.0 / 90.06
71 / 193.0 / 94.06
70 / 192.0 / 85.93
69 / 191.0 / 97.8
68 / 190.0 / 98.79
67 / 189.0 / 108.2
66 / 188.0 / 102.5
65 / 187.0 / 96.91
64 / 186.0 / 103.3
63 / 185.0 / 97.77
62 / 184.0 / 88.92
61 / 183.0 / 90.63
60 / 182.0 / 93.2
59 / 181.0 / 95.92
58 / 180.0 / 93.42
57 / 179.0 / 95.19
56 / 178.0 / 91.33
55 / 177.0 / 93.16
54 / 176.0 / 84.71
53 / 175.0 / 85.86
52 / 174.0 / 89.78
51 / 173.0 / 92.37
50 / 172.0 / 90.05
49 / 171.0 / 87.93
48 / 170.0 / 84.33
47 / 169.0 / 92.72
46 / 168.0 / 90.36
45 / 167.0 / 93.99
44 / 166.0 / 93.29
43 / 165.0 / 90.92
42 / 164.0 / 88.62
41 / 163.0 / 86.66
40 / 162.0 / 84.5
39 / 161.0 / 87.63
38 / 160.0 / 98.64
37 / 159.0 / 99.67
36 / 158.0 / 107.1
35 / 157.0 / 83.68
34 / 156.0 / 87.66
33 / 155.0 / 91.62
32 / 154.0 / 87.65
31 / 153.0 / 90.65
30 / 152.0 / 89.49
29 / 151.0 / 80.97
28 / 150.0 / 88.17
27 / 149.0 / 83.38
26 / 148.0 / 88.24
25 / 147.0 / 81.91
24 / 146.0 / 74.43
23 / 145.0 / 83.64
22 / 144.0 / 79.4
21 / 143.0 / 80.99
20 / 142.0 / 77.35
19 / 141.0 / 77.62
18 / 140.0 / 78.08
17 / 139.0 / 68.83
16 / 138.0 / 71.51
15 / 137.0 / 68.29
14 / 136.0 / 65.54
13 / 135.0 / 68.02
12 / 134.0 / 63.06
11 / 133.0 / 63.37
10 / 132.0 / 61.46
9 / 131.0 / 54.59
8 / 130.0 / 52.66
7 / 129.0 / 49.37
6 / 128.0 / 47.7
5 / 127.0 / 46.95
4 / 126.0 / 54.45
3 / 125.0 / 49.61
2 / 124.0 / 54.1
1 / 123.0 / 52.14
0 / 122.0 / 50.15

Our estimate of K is 1.66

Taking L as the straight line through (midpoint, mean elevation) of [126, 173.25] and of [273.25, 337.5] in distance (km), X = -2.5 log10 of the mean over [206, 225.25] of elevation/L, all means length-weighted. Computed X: -0.126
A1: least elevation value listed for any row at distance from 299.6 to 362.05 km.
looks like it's 135.5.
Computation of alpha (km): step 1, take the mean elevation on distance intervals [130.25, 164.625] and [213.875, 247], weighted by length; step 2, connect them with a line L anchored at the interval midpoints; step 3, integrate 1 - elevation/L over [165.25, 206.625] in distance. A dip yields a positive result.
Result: 0.6 km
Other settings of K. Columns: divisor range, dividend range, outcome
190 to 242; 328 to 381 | 1.52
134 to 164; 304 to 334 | 1.83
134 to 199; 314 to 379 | 1.83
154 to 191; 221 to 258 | 1.27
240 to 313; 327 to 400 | 1.54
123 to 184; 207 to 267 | 1.45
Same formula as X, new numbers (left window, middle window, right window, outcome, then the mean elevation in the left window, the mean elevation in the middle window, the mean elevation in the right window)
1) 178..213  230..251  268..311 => -0.221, 99.7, 123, 100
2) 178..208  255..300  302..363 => 0.388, 99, 93.5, 157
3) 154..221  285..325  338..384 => 0.119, 98.2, 132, 169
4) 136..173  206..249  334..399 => -0.011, 85.6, 116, 169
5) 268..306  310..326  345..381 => -0.220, 93.7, 153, 170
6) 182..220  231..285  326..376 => 0.198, 103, 104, 165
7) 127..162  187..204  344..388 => -0.009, 77.1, 99.4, 170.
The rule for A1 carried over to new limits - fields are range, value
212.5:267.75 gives 97.73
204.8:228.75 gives 97.56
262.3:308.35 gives 43.34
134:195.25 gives 63.06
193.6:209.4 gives 90.06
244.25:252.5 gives 112.2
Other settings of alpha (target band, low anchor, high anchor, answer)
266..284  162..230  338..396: 7.8 km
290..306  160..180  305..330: 1.9 km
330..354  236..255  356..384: -0.5 km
